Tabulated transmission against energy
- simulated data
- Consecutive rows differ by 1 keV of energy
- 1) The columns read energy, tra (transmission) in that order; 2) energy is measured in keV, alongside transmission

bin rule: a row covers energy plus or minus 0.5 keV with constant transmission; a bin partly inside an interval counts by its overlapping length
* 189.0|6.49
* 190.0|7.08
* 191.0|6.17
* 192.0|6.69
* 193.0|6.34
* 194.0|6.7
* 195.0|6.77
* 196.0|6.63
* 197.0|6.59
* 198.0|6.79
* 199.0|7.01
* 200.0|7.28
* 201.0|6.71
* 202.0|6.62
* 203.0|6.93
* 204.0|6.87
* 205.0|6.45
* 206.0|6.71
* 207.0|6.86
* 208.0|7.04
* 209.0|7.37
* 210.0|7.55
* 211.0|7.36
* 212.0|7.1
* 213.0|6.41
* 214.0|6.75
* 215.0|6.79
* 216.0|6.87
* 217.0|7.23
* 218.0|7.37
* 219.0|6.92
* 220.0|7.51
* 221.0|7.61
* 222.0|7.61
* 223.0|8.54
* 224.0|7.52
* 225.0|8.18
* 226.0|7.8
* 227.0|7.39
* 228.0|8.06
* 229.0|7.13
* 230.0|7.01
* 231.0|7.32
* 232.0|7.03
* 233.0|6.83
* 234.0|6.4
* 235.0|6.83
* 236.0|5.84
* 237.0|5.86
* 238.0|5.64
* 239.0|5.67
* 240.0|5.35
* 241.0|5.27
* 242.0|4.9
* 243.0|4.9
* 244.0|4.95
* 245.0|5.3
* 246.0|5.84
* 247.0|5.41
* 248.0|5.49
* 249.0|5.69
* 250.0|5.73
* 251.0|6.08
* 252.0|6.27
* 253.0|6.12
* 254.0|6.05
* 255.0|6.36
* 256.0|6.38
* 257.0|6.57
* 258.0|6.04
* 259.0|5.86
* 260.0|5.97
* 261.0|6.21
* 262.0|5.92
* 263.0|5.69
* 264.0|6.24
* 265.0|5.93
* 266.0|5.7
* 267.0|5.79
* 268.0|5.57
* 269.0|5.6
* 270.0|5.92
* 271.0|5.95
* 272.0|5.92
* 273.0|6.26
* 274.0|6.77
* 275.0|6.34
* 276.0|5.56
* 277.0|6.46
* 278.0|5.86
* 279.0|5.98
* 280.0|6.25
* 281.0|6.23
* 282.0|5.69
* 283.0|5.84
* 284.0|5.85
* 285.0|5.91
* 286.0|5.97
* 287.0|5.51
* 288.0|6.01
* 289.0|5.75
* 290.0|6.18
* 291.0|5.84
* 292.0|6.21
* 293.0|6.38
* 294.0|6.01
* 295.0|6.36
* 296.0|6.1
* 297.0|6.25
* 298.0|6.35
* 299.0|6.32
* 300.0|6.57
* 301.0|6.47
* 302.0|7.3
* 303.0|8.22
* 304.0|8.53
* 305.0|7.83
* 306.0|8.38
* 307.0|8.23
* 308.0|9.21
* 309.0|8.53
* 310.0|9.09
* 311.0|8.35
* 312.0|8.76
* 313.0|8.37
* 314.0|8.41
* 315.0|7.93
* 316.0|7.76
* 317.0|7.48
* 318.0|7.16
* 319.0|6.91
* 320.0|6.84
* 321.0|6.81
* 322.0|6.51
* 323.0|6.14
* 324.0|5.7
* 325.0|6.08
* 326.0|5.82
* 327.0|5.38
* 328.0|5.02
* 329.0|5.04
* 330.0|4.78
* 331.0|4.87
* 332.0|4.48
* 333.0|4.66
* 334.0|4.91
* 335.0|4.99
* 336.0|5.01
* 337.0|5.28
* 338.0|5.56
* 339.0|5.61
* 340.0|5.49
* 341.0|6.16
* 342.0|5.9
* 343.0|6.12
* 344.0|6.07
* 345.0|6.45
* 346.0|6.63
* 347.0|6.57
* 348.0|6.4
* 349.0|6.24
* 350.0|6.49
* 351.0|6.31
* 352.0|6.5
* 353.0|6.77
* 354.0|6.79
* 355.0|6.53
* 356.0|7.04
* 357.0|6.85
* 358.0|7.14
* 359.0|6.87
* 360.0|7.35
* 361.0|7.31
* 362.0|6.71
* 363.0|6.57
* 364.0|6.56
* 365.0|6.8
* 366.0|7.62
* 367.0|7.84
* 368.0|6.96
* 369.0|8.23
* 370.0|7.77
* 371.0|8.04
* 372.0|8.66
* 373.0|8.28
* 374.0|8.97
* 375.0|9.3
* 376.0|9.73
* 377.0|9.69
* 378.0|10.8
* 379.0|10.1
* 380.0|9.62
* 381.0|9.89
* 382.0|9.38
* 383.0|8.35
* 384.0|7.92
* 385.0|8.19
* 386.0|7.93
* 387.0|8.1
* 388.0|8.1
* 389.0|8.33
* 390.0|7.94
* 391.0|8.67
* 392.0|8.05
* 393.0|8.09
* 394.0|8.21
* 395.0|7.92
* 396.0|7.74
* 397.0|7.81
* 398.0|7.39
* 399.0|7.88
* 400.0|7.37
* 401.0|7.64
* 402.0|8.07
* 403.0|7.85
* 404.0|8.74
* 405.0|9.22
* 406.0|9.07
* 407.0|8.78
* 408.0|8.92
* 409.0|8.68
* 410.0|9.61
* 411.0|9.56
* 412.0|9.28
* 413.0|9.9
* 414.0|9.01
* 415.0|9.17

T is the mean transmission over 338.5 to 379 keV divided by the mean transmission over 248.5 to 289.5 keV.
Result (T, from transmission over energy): 1.2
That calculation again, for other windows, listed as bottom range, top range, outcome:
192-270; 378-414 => 1.32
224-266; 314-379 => 1.09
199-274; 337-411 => 1.19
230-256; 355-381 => 1.36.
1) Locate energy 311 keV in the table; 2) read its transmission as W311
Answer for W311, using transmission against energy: 8.35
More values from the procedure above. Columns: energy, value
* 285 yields 5.91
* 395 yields 7.92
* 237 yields 5.86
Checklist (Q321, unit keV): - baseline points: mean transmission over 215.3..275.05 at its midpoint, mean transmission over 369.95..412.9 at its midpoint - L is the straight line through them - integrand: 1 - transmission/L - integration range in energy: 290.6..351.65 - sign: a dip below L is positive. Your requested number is 7.7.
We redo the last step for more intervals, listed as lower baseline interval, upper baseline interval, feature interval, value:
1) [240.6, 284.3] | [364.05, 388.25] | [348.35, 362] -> 2.2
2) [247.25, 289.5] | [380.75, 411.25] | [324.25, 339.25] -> 4.2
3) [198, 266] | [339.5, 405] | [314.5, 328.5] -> 1.4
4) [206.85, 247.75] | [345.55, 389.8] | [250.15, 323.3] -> 5.8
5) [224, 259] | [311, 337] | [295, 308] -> -2.1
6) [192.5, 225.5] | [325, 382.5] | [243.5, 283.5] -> 6.0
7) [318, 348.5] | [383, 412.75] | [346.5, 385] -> -3.7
